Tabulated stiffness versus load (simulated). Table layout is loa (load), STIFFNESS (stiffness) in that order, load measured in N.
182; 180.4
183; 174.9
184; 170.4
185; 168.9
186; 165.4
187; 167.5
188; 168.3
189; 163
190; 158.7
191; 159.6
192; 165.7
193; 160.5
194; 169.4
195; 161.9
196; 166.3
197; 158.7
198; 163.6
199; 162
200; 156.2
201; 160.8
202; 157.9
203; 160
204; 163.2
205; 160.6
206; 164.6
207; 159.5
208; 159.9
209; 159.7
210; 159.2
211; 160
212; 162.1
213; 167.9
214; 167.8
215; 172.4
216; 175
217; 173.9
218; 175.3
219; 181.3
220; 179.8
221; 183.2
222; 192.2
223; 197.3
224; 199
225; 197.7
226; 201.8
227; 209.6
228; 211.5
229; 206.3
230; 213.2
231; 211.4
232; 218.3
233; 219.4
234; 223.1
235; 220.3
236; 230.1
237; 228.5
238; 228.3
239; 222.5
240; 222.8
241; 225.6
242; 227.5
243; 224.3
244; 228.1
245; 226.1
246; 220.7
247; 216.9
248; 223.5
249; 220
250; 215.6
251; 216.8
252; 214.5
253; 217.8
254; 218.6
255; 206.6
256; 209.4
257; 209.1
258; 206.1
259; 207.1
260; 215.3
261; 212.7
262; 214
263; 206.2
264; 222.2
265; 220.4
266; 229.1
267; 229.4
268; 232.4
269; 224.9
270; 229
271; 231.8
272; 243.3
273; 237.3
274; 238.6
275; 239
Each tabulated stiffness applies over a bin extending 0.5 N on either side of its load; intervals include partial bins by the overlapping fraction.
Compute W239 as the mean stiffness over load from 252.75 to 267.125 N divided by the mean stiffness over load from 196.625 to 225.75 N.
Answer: 1.3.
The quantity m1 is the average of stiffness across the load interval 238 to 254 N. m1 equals 222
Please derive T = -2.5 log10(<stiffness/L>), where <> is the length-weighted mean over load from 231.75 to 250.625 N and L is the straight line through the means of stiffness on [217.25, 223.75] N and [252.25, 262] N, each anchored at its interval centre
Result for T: -0.12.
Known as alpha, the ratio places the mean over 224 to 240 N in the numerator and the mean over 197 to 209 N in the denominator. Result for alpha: 1.3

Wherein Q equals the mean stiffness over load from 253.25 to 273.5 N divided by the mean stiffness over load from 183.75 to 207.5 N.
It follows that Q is 1.35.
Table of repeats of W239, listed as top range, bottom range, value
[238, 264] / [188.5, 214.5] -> 1.34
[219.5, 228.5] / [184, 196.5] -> 1.19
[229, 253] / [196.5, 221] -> 1.34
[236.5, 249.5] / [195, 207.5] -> 1.39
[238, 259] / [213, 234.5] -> 1.12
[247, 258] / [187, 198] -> 1.31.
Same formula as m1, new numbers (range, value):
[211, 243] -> 201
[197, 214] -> 161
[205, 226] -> 175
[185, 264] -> 192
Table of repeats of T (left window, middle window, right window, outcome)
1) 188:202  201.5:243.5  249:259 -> -0.03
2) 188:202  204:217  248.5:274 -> 0.07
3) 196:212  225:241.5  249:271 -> -0.15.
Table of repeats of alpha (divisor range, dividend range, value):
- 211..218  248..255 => 1.28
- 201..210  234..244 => 1.40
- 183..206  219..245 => 1.30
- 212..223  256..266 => 1.20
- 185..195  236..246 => 1.37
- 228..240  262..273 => 1.03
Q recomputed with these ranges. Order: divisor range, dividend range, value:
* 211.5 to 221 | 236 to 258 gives 1.27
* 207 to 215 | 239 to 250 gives 1.37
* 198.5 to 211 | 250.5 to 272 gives 1.36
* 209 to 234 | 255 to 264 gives 1.11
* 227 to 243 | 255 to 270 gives 0.99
